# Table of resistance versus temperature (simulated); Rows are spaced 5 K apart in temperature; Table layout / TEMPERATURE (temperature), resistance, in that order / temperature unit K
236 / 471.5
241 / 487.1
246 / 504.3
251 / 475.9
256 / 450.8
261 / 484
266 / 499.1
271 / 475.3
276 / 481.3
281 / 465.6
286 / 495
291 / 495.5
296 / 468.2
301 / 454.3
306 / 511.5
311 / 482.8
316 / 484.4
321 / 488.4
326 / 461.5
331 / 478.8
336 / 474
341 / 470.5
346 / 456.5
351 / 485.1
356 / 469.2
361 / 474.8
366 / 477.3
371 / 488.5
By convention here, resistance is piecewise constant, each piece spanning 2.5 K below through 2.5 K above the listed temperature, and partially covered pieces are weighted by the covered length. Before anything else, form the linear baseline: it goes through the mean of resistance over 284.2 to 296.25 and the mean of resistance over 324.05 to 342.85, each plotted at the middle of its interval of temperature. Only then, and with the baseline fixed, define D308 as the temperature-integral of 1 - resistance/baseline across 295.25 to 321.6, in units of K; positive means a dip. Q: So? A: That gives 0.0 K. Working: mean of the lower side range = 489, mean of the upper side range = 472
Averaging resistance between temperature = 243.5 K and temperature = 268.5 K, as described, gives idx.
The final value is 483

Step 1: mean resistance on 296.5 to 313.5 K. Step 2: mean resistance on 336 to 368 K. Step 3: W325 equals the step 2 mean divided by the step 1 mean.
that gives 0.98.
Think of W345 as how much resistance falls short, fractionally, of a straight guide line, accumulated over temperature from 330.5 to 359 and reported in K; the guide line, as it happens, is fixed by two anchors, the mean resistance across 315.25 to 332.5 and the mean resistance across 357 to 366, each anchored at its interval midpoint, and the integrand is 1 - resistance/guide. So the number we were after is 0.2 K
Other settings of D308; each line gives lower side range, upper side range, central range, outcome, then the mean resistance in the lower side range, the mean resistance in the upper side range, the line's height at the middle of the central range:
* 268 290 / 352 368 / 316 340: 0.0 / 481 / 475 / 477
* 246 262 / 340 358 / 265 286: -0.3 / 474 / 470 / 473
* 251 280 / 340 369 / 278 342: -0.6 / 477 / 473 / 475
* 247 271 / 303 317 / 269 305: 0.6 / 479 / 492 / 486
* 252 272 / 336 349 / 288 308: -0.4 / 477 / 466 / 472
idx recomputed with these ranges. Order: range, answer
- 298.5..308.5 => 483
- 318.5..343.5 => 475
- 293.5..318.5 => 480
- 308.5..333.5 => 479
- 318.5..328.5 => 475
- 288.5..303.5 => 473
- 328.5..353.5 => 473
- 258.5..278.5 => 485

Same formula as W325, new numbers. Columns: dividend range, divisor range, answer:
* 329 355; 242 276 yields 0.98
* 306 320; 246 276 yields 1.02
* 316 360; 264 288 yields 0.98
